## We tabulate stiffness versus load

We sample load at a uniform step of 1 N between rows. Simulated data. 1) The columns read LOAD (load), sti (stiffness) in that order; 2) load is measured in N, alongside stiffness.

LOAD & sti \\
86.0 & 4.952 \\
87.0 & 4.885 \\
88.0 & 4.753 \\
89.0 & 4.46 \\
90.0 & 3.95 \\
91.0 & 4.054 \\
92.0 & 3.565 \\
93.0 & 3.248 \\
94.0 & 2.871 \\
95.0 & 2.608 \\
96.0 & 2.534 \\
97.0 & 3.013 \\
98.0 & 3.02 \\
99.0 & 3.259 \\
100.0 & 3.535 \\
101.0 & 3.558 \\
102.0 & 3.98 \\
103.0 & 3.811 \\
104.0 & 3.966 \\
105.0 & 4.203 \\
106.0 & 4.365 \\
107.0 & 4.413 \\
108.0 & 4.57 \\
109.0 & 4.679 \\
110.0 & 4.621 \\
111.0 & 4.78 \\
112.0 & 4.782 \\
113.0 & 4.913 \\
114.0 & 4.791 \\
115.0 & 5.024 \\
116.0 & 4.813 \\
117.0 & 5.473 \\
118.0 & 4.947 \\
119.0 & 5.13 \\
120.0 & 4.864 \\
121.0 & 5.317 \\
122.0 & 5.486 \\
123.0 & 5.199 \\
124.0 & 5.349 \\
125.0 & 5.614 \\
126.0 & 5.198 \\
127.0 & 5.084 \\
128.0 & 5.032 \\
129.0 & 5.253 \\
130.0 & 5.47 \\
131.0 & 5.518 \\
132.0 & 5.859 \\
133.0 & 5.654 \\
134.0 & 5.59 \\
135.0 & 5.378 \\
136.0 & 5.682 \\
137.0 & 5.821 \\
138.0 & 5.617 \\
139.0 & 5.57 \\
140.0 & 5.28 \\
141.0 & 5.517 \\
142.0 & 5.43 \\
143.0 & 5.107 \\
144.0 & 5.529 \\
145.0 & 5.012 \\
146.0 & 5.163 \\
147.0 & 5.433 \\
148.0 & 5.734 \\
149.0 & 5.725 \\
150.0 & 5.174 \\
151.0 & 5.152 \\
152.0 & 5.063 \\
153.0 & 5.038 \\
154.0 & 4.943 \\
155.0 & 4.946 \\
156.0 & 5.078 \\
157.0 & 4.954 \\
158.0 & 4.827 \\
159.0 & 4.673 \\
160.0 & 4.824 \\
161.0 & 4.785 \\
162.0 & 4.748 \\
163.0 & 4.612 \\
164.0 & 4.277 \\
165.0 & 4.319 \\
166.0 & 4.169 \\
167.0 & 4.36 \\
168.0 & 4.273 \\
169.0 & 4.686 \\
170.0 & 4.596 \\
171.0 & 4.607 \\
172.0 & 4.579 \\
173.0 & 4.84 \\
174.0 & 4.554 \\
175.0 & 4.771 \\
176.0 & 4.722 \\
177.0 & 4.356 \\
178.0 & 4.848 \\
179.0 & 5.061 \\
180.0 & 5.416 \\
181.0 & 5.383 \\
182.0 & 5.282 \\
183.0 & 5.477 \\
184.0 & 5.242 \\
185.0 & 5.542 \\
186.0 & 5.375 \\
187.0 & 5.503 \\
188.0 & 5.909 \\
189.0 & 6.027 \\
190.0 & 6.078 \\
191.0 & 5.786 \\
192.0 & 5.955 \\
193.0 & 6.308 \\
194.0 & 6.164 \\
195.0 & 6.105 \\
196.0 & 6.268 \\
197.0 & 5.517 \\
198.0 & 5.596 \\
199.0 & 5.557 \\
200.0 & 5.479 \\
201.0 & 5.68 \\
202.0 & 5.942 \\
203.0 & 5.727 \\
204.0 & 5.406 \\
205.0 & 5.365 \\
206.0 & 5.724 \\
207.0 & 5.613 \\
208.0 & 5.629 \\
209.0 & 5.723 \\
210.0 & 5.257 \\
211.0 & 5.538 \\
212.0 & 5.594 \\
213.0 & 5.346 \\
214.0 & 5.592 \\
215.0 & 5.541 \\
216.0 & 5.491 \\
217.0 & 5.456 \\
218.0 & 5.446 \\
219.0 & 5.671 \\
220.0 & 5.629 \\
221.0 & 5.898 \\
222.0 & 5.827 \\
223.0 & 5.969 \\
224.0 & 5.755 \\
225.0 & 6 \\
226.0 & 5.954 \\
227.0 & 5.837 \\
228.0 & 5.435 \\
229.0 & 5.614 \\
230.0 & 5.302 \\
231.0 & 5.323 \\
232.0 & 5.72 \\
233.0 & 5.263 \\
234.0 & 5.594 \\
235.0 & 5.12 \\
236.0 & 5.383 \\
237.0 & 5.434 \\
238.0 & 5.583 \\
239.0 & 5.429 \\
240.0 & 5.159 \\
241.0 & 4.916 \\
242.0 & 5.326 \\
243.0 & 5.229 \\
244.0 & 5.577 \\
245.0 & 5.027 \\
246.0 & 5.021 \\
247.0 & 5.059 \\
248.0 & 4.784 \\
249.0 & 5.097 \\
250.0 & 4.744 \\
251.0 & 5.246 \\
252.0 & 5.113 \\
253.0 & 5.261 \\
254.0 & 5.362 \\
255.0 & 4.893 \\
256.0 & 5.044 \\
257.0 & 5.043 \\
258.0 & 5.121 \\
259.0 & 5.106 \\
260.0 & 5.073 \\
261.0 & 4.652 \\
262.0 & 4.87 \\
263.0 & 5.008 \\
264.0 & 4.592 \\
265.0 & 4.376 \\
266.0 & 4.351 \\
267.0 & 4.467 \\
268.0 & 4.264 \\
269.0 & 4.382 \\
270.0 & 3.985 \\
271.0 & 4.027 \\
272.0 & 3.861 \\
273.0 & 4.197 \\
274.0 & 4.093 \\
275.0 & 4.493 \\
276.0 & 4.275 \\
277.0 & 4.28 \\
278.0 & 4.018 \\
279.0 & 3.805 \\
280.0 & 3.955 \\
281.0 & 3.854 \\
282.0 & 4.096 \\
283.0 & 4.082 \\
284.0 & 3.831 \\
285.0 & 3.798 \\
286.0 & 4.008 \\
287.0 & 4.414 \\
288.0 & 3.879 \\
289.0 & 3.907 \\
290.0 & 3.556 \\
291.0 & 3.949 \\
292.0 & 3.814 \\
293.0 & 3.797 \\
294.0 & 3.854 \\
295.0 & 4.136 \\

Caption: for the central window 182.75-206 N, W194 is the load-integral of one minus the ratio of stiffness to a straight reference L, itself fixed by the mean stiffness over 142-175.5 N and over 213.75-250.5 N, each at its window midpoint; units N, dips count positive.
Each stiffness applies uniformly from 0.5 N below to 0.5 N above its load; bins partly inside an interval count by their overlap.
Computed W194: -2.7 N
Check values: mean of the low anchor 4.87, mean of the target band 5.74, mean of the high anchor 5.44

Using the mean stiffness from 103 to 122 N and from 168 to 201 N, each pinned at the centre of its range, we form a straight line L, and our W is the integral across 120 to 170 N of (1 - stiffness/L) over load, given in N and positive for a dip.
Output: -1.3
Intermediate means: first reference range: 4.75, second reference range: 5.35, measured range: 5.15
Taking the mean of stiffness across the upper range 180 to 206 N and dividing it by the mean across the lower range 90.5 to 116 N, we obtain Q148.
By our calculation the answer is 1.45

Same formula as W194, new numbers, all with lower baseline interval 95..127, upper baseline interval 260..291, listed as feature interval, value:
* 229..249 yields -4.8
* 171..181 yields -1.0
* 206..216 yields -2.9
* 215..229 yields -4.7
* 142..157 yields -2.8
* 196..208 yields -3.7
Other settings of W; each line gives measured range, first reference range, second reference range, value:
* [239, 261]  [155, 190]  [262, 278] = -3.3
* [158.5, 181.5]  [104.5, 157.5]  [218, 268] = 2.3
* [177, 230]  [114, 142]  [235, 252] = -3.9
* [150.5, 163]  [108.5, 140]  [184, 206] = 1.3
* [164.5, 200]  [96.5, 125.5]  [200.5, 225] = 0.5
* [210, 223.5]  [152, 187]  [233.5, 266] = -1.7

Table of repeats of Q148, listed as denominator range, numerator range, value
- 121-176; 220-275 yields 1.00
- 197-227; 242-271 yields 0.87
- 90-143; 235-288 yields 1.00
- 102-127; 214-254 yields 1.12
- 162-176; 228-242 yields 1.19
